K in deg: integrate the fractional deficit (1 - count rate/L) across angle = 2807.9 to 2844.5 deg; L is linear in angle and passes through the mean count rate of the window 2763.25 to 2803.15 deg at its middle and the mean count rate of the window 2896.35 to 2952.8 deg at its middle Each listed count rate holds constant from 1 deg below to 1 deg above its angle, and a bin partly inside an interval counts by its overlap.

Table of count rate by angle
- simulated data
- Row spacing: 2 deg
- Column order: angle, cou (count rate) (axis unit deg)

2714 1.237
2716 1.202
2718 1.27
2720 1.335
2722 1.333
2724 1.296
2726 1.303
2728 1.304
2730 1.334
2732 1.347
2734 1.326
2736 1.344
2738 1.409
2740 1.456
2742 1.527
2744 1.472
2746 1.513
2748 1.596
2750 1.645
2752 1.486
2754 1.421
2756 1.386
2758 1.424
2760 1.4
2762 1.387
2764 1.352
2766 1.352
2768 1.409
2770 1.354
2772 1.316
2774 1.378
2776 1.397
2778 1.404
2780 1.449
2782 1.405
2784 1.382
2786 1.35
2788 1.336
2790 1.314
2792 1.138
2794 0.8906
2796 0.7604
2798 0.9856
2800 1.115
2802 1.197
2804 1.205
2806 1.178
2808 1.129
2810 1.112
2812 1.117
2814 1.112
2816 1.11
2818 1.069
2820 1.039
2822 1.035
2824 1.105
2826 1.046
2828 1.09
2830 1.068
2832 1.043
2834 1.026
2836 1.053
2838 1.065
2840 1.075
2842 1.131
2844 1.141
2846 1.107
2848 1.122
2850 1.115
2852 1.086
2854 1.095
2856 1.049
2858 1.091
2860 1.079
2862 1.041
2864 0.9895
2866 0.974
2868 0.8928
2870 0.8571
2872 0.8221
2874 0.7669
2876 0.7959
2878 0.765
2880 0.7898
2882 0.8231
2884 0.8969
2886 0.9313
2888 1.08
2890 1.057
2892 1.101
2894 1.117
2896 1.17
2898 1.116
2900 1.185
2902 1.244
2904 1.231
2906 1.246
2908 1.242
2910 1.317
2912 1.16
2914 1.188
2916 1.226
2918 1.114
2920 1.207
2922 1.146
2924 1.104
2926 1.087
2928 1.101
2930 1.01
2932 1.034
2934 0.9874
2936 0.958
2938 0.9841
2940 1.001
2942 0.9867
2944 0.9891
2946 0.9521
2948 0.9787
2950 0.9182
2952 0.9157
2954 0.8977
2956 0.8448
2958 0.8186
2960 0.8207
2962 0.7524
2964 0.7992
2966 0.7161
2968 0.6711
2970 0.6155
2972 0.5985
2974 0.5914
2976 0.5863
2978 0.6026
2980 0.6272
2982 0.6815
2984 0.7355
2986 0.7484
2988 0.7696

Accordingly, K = 4.0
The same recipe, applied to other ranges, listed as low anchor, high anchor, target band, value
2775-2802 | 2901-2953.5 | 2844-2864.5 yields 1.36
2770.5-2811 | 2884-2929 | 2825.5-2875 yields 6.36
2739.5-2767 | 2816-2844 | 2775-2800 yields 1.16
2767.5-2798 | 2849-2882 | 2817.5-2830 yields 0.53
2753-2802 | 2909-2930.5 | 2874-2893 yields 4.50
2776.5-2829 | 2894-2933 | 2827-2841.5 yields 1.22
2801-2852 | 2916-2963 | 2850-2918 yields -0.29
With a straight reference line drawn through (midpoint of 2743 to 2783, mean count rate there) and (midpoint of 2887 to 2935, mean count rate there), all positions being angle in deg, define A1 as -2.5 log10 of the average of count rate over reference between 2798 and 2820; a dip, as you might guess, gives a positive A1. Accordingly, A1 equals 0.191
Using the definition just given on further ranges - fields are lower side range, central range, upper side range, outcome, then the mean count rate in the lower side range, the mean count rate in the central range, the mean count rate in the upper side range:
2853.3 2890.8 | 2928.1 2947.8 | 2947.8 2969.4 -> -0.17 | 0.935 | 0.994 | 0.821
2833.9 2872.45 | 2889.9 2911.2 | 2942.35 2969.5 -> -0.24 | 1.04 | 1.19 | 0.851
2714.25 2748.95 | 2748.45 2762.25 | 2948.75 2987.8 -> -0.12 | 1.37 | 1.46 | 0.736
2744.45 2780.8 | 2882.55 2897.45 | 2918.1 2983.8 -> 0.01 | 1.43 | 1.05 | 0.876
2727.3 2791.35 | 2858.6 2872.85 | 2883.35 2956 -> 0.24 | 1.4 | 0.956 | 1.08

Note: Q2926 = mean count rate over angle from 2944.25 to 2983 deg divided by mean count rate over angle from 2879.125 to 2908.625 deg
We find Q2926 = 0.7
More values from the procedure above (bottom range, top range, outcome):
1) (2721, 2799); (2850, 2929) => 0.78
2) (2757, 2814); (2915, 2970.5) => 0.76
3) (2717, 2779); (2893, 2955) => 0.78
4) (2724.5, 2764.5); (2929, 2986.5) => 0.58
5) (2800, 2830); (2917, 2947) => 0.94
